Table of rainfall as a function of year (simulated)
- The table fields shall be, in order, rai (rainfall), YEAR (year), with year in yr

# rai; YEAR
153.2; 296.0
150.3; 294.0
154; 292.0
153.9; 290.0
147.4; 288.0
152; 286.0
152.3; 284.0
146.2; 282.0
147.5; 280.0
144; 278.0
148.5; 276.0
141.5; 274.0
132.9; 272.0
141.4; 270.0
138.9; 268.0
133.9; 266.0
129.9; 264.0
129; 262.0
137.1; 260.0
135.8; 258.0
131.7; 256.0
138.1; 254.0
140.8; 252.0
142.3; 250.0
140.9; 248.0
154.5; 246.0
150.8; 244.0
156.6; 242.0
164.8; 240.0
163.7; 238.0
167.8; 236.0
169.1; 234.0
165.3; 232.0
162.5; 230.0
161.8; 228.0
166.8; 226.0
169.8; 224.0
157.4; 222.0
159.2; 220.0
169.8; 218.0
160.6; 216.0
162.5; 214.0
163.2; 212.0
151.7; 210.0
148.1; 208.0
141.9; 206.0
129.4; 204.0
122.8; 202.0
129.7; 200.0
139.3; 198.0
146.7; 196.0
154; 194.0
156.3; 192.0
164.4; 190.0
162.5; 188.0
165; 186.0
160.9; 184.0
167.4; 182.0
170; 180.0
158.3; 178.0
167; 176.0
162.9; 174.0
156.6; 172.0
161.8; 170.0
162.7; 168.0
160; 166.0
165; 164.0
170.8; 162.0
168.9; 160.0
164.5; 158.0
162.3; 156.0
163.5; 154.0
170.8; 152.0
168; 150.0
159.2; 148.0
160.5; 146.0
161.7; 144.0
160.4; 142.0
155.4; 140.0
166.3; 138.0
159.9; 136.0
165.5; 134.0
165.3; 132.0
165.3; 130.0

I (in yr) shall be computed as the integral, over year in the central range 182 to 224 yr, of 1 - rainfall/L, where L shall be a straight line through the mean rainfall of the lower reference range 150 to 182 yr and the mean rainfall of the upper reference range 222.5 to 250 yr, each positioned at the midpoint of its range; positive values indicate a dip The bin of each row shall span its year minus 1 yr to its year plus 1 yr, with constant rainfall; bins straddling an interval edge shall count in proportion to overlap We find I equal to 2.4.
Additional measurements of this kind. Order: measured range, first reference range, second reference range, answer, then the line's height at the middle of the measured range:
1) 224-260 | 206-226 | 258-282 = -0.93 yr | 150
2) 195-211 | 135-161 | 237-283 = 1.52 yr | 153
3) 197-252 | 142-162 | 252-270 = -3.66 yr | 145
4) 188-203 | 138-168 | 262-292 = 1.04 yr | 157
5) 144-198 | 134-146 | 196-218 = -2.83 yr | 154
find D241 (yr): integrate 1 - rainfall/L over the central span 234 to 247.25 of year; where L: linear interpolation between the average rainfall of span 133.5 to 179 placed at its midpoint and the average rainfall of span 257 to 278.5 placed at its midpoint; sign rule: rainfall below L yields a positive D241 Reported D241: -1.5 yr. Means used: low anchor 163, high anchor 137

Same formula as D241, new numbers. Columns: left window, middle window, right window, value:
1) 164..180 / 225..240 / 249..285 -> -1.8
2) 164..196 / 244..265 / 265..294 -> 1.5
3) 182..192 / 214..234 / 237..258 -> -1.3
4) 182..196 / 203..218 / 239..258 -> 0.3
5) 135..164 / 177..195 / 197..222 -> -0.9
